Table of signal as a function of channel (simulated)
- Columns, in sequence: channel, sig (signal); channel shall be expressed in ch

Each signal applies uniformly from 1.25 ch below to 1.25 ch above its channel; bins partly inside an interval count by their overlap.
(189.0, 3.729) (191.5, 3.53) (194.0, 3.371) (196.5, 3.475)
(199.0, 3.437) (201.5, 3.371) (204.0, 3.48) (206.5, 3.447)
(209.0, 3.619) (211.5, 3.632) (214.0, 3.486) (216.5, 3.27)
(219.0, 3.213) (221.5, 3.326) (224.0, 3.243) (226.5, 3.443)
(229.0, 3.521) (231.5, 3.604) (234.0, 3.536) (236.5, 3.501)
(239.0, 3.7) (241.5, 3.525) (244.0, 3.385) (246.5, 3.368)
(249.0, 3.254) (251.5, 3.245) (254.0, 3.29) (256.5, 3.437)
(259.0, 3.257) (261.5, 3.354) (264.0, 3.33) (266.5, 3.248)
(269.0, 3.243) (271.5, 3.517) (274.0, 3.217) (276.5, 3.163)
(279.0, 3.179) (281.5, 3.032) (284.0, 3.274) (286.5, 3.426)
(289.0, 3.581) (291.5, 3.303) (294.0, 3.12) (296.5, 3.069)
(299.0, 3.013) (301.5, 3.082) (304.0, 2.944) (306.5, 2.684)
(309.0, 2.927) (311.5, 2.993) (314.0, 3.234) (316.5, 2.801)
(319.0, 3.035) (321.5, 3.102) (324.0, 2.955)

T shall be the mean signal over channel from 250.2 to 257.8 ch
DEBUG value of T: 3.32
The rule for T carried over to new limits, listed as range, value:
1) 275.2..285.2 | 3.16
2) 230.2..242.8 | 3.57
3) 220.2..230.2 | 3.38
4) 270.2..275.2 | 3.37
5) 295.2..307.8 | 2.96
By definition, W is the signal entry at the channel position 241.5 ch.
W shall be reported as 3.525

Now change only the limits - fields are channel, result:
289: 3.581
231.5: 3.604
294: 3.12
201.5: 3.371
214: 3.486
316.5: 2.801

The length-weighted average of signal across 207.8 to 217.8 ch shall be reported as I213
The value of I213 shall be 3.5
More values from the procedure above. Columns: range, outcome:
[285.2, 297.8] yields 3.3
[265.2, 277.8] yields 3.28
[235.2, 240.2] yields 3.6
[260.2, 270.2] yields 3.29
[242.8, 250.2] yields 3.34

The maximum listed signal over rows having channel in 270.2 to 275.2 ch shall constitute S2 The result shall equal 3.517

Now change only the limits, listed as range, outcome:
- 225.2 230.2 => 3.521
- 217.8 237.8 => 3.604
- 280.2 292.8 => 3.581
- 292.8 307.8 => 3.12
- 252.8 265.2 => 3.437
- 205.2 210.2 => 3.619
